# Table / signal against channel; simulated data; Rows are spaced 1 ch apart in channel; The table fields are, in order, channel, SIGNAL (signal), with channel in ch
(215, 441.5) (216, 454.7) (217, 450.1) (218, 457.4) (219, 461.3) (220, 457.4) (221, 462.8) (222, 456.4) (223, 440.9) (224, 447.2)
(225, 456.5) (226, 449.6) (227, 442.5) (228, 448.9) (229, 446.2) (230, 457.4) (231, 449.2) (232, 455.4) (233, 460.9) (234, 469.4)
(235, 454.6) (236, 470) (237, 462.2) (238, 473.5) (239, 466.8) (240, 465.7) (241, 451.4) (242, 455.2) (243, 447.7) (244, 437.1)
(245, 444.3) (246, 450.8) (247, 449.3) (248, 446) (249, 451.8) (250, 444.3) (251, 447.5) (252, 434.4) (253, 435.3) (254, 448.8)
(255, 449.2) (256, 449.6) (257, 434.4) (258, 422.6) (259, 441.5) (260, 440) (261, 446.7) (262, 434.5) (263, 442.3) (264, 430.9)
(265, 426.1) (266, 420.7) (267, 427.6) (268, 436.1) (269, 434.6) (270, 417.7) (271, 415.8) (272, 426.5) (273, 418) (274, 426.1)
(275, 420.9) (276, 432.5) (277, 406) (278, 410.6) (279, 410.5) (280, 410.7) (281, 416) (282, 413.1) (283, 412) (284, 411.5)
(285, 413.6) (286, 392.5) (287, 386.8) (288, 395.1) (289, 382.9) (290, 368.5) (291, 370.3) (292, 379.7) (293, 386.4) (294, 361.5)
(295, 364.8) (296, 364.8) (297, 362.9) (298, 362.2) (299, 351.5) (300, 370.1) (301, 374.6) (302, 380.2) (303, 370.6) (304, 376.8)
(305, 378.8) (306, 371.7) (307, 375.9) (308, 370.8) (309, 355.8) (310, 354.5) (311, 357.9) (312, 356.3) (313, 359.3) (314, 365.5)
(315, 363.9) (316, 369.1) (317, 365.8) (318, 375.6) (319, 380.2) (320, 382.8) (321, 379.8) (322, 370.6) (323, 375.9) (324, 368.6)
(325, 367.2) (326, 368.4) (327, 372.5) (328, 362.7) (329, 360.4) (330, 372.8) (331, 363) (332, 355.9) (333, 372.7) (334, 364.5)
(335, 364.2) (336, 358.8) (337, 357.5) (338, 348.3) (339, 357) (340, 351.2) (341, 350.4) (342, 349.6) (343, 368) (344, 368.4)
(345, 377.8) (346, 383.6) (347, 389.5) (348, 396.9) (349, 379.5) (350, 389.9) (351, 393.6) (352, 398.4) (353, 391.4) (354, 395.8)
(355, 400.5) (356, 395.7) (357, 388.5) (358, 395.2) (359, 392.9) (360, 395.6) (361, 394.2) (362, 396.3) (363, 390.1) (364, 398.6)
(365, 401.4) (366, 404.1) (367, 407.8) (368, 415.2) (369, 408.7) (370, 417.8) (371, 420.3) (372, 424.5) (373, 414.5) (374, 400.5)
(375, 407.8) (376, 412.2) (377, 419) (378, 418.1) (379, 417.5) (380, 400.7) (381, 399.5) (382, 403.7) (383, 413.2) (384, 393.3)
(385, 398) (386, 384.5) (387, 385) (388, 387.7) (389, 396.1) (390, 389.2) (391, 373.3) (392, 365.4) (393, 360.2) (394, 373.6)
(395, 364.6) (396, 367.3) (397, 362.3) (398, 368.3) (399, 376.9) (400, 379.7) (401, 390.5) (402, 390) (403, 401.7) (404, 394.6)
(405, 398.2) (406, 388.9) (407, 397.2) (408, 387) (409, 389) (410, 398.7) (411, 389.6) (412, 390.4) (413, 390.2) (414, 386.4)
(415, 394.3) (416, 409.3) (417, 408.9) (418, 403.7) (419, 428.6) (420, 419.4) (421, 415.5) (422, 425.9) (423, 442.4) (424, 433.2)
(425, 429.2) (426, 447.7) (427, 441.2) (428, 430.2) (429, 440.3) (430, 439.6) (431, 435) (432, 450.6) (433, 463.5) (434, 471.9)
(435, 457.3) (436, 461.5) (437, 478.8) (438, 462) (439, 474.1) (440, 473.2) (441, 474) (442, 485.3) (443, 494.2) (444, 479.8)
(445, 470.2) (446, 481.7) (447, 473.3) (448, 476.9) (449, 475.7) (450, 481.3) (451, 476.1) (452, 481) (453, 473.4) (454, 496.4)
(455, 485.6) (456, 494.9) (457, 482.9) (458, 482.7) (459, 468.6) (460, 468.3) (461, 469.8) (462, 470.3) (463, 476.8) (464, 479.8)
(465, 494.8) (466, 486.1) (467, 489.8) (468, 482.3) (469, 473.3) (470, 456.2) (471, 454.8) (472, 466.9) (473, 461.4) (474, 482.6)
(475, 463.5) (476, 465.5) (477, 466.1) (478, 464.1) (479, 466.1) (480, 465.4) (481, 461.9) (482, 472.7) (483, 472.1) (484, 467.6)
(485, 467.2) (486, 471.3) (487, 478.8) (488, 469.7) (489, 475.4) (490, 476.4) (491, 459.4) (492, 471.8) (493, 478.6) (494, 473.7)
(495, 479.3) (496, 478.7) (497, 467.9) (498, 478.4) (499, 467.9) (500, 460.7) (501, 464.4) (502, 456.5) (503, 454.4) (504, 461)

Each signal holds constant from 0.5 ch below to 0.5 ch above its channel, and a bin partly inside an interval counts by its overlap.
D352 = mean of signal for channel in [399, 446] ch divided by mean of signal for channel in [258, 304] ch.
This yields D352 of 1.1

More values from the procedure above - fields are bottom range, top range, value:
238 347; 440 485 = 1.20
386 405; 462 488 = 1.24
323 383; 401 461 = 1.14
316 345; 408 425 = 1.12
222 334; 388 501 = 1.09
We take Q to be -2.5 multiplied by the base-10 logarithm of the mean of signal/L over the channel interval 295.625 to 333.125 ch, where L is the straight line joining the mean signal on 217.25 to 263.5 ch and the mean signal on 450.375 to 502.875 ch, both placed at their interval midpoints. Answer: 0.24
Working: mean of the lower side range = 450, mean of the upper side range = 473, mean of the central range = 368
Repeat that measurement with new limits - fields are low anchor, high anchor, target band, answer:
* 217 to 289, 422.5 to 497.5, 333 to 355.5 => 0.20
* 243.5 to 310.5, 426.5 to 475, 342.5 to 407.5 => 0.13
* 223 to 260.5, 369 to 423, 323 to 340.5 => 0.16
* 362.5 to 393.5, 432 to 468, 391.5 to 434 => 0.09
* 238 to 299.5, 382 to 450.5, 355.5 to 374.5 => 0.04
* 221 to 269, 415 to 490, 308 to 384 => 0.19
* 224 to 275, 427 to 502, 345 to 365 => 0.16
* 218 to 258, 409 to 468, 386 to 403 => 0.20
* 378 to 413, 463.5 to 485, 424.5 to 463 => -0.07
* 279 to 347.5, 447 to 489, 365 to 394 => 0.04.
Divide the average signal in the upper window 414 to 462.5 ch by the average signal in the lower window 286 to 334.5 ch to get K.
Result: 1.24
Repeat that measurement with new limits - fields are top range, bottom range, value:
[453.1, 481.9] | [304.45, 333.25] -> 1.29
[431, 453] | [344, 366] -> 1.20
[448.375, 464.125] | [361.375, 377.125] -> 1.17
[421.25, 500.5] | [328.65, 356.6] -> 1.25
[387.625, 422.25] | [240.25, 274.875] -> 0.89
